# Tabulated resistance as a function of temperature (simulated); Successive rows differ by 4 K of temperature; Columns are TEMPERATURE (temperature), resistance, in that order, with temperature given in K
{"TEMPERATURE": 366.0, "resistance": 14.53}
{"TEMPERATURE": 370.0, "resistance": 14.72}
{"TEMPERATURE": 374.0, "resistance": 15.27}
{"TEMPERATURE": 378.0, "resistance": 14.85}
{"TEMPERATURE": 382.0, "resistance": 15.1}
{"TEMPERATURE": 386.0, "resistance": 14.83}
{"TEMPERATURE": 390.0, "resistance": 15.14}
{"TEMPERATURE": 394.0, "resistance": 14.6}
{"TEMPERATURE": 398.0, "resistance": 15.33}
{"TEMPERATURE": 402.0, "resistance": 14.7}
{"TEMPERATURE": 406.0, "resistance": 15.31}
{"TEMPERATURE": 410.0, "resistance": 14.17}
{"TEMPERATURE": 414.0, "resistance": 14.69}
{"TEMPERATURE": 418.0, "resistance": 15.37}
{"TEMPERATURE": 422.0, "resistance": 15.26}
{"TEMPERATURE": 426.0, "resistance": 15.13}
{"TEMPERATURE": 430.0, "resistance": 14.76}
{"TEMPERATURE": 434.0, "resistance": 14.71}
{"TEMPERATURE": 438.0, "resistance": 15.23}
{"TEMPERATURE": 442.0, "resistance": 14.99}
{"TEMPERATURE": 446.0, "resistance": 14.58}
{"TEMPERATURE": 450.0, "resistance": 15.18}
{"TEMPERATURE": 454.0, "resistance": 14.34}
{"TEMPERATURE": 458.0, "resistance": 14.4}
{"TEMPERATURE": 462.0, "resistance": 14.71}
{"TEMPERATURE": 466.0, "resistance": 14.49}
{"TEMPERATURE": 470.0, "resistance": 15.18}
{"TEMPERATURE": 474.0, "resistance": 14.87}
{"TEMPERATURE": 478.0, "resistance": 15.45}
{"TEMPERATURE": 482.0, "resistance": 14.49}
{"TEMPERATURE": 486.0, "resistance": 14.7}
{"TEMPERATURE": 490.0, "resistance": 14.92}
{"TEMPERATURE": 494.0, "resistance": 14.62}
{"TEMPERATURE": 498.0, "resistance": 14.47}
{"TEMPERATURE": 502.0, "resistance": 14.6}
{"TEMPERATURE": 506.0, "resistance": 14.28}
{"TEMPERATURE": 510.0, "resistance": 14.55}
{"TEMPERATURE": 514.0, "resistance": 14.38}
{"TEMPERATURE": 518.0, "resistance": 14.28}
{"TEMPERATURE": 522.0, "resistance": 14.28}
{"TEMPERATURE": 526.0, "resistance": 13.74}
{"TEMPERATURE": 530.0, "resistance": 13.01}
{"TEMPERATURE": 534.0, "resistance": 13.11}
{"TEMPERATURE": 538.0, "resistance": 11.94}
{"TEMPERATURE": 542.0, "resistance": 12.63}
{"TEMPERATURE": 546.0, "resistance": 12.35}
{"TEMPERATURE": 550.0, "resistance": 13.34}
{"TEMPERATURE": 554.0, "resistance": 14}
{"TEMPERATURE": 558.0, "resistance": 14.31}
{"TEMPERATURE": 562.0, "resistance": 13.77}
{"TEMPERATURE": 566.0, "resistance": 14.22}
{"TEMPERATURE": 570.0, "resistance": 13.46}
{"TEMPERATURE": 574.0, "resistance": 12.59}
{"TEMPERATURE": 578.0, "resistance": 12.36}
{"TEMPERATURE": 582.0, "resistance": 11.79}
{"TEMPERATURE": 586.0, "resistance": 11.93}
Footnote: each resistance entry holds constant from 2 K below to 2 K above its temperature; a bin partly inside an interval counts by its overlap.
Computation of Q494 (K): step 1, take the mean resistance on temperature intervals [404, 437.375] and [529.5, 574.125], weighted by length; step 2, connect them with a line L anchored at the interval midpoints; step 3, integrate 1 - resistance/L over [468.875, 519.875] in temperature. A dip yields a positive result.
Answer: -2.4 K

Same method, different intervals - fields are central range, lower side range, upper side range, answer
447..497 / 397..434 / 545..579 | -1.4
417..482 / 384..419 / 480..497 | -0.6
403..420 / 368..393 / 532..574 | -0.2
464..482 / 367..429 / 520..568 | -1.0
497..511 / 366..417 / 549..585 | -0.6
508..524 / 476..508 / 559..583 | -0.2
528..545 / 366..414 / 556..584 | 1.1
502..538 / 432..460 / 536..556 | -1.4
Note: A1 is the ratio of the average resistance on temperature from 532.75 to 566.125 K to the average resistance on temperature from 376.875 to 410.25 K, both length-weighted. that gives 0.9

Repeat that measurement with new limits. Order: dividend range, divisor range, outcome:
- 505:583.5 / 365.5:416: 0.90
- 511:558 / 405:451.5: 0.90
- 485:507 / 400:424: 0.98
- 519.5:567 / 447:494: 0.91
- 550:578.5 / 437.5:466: 0.92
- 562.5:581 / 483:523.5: 0.91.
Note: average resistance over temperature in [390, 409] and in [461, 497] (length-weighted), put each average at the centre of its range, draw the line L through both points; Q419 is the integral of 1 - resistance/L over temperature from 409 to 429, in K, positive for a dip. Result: 0.0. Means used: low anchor 15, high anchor 14.8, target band 15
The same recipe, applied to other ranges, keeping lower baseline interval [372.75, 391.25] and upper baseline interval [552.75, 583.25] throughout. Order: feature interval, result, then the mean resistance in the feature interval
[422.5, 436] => -0.3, 14.9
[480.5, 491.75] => -0.5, 14.7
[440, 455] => -0.4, 14.8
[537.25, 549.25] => 1.0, 12.5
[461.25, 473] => -0.5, 14.8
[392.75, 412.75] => 0.0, 14.8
